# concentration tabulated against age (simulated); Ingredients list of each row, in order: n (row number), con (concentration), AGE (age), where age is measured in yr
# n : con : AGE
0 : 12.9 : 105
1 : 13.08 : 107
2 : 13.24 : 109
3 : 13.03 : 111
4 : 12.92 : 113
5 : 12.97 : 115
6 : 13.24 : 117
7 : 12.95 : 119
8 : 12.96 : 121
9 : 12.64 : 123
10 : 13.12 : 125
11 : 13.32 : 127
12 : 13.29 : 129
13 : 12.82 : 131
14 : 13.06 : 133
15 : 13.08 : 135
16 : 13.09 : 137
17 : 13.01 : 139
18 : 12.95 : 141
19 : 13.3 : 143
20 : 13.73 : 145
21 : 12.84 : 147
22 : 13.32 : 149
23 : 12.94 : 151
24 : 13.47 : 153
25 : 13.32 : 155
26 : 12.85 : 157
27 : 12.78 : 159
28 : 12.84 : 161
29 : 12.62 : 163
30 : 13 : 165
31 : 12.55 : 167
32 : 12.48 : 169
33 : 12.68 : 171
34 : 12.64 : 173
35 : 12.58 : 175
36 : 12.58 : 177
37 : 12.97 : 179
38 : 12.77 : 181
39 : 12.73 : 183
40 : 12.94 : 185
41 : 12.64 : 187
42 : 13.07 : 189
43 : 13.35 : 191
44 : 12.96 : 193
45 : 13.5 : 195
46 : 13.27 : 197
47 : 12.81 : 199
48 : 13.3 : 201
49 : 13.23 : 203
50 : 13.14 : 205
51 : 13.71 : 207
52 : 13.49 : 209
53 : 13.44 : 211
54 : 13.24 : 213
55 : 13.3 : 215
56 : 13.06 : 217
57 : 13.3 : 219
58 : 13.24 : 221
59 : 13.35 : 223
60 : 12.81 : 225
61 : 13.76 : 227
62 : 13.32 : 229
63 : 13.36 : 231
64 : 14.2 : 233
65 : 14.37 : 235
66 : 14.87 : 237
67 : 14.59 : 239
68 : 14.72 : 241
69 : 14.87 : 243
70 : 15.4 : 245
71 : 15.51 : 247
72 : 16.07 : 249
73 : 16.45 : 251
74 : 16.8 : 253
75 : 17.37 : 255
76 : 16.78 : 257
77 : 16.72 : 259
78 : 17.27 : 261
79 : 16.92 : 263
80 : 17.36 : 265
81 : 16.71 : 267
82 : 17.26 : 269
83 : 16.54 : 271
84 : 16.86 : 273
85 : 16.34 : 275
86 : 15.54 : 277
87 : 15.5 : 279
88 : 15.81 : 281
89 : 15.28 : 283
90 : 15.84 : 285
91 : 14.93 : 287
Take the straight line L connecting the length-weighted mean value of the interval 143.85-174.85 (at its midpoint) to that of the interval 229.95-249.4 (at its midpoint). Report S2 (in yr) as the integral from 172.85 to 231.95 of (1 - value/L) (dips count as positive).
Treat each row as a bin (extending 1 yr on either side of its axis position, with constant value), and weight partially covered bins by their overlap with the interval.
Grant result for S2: 3.3 yr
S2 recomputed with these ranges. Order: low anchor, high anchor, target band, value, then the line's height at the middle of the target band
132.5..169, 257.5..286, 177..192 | 1.2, 14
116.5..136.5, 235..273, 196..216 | 2.3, 15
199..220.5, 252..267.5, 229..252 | 1.0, 15.6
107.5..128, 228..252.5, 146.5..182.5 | 2.3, 13.7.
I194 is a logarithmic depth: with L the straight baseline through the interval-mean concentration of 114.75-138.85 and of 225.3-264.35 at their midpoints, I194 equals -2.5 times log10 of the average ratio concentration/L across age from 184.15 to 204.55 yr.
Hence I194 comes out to 0.10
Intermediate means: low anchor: 13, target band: 13.1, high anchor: 15.4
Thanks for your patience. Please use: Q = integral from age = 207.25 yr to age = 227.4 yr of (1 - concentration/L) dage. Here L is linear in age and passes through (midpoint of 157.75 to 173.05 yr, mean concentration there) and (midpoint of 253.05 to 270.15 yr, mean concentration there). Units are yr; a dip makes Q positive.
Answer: 2.3 yr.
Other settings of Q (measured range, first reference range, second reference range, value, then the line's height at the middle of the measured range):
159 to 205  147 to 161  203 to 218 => 1.09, 13.2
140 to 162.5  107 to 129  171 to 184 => -0.44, 12.9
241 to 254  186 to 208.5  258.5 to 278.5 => -0.07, 15.7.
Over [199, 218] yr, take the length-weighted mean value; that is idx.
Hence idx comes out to 13.3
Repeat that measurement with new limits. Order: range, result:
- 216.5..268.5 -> 15.2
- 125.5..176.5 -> 13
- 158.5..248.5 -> 13.4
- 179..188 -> 12.8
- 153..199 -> 12.9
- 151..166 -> 13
